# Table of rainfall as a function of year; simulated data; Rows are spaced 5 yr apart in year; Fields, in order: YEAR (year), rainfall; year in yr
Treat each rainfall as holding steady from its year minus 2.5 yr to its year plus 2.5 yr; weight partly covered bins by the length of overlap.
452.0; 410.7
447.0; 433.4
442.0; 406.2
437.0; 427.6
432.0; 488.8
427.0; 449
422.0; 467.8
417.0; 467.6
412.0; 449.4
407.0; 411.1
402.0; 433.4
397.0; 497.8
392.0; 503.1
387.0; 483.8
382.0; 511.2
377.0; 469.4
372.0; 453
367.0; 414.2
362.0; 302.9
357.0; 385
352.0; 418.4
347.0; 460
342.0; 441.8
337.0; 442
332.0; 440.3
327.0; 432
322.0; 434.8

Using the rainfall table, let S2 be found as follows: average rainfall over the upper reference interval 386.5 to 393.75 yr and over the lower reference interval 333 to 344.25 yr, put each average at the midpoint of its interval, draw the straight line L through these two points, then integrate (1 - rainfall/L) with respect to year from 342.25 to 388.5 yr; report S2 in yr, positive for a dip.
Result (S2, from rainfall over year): 3.68 yr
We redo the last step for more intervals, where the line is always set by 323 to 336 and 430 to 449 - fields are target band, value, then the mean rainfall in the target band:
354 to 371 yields 2.4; 376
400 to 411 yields 0.3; 425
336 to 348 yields -0.3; 447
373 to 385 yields -1.3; 485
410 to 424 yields -0.8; 462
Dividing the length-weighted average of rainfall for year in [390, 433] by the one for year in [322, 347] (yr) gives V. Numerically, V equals 1.0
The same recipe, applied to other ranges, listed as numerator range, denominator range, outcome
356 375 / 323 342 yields 0.89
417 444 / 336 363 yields 1.09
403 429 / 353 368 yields 1.22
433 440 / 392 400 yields 0.89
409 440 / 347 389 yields 1.06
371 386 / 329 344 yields 1.09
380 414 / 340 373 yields 1.15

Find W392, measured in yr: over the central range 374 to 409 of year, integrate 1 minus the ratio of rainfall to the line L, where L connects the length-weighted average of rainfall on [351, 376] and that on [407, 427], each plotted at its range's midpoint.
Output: -3.9 yr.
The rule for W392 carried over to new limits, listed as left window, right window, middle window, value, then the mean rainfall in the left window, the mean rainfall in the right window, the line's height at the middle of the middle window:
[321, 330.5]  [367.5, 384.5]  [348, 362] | 2.0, 434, 470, 455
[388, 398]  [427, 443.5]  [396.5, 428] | 1.5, 498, 444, 474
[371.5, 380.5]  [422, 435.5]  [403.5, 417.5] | 0.8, 469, 466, 467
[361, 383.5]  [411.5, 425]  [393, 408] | -0.2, 435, 463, 452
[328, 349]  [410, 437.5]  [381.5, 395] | -1.3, 445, 461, 454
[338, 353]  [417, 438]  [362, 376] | 1.1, 442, 462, 448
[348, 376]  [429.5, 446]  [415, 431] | -1.1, 402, 440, 433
